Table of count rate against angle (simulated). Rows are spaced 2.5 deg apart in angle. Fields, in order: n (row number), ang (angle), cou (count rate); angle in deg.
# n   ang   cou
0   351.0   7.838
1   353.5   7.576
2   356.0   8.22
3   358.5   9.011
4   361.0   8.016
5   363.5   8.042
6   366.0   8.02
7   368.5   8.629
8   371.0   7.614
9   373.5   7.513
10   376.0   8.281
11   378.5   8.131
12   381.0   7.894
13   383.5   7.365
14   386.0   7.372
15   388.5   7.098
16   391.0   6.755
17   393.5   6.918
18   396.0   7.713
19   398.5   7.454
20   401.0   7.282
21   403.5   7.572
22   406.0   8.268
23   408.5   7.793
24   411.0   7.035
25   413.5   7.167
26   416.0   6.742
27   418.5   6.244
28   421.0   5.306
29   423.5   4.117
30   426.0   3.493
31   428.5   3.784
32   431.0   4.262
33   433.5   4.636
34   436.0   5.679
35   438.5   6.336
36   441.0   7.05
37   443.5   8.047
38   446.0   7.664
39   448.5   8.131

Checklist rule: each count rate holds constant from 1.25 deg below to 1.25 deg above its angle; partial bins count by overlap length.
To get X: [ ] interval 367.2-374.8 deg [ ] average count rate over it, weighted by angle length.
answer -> 7.92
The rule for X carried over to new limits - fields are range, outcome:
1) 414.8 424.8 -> 5.59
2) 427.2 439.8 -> 4.94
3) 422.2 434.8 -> 4.07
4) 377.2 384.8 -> 7.8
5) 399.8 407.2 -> 7.71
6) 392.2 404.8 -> 7.39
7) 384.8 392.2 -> 7.08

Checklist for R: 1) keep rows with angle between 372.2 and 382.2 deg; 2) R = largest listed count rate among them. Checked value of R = 8.281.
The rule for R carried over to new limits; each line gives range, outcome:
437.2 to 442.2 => 7.05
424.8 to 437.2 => 5.679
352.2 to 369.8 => 9.011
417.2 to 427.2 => 6.244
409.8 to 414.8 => 7.167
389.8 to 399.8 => 7.713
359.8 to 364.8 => 8.042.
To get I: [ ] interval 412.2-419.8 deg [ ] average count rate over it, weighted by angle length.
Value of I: 6.71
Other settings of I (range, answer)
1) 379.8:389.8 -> 7.43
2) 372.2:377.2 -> 7.89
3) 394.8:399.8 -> 7.58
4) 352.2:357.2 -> 7.89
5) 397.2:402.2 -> 7.37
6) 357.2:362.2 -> 8.52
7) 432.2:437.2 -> 5.14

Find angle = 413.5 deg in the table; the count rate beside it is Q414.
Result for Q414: 7.167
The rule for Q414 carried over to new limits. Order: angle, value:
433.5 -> 4.636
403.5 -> 7.572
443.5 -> 8.047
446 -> 7.664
